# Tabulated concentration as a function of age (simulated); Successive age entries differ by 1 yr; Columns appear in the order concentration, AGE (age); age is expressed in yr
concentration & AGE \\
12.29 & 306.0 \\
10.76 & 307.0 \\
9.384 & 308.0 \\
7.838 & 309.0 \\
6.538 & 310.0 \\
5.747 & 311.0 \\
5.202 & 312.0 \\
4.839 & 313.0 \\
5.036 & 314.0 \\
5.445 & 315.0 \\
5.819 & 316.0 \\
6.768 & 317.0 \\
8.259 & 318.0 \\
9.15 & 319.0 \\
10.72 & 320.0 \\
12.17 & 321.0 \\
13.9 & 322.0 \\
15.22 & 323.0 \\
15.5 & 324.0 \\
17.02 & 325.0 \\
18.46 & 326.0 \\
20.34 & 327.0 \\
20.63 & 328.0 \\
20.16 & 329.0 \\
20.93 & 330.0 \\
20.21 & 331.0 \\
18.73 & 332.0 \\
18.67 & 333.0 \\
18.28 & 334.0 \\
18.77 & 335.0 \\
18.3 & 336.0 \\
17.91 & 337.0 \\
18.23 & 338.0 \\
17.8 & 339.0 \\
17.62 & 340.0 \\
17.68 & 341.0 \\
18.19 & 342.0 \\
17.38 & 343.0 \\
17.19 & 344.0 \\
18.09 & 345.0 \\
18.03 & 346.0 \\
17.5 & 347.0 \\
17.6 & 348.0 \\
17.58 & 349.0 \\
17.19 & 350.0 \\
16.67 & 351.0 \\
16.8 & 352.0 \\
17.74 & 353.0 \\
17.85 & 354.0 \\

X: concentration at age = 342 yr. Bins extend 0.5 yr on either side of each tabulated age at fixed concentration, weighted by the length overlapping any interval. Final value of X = 18.19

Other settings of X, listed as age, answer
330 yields 20.93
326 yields 18.46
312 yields 5.202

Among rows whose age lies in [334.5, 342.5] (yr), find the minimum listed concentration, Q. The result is 17.62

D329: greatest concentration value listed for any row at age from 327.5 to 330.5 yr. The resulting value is 20.93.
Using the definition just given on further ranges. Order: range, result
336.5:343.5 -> 18.23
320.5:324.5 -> 15.5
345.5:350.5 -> 18.03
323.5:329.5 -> 20.63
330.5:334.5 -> 20.21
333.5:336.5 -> 18.77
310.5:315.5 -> 5.747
